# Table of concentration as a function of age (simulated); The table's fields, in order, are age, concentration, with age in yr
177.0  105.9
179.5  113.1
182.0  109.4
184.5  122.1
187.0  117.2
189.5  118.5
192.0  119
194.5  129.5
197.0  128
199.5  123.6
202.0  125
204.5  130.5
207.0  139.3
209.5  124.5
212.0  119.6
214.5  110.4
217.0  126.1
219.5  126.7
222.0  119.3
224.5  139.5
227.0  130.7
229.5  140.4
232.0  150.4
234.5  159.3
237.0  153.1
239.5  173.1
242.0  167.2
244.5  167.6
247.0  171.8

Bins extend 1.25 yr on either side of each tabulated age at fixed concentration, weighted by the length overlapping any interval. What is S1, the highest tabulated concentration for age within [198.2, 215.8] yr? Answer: 139.3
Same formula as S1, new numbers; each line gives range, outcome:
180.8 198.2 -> 129.5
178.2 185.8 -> 122.1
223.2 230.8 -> 140.4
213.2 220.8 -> 126.7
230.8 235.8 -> 159.3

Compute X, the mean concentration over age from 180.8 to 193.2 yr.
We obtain 117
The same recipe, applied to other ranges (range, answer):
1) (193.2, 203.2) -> 126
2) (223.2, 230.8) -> 137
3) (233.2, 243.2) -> 163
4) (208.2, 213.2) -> 122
